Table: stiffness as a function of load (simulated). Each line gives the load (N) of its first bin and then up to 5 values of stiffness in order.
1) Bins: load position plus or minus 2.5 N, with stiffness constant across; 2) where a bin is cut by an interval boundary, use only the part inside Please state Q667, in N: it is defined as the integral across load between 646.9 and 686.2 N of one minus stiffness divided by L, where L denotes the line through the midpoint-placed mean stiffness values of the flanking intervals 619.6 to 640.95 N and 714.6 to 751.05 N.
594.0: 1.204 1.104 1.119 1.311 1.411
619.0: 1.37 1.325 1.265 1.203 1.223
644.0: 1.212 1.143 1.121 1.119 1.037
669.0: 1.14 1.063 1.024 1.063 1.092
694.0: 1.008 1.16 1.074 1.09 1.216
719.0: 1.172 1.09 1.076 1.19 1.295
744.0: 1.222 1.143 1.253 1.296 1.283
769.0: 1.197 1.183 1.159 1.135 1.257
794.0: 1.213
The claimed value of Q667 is 4.6 N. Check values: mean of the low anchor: 1.27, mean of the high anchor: 1.17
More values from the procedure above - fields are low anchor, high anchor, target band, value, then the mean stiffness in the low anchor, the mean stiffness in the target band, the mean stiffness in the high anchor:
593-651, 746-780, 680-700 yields 2.61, 1.24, 1.07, 1.22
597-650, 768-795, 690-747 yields 3.24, 1.25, 1.14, 1.19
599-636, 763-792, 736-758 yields -0.35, 1.28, 1.23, 1.2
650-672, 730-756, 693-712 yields 1.10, 1.11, 1.09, 1.21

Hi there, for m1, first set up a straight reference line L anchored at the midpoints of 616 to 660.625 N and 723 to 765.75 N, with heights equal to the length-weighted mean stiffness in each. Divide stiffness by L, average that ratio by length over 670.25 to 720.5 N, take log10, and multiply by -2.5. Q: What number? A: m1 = 0.11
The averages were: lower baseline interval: 1.22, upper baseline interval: 1.21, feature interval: 1.1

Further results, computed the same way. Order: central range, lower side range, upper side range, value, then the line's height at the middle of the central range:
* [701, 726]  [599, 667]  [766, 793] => 0.07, 1.2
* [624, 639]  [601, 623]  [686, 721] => 0.01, 1.26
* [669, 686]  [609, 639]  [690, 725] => 0.12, 1.18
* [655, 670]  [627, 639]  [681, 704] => 0.06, 1.16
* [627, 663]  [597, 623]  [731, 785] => 0.07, 1.26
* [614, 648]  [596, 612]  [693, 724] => -0.09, 1.17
